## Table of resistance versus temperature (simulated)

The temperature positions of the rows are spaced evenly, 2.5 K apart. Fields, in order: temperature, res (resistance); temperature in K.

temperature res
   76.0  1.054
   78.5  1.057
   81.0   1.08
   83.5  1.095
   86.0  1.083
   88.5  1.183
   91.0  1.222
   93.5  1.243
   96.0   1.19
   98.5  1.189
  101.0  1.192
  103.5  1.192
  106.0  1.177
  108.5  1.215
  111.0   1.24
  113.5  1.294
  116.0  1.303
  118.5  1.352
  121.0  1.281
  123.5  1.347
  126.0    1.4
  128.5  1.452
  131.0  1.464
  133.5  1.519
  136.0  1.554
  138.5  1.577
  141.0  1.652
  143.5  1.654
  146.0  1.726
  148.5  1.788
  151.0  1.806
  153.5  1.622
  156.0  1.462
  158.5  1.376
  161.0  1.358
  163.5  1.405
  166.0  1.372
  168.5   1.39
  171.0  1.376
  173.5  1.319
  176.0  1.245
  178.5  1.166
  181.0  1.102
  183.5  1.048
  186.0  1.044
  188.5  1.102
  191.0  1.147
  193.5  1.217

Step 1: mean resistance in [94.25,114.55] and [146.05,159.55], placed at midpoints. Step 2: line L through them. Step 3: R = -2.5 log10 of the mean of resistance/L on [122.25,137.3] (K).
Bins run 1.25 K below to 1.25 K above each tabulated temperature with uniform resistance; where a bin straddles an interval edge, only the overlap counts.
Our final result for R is -0.02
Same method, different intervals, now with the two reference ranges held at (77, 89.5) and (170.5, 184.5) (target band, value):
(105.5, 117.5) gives -0.113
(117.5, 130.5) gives -0.198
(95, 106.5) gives -0.068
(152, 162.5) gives -0.232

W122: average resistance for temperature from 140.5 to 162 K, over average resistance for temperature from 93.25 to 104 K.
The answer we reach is 1.3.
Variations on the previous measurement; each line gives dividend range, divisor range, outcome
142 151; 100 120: 1.39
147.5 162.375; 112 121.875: 1.20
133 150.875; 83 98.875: 1.41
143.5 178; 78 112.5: 1.26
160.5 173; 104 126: 1.08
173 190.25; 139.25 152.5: 0.66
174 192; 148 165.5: 0.74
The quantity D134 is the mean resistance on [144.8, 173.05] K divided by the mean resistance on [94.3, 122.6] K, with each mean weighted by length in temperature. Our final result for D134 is 1.22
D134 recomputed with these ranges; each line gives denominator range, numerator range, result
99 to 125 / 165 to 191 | 0.96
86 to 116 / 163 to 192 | 1.01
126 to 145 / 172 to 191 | 0.74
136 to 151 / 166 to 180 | 0.78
